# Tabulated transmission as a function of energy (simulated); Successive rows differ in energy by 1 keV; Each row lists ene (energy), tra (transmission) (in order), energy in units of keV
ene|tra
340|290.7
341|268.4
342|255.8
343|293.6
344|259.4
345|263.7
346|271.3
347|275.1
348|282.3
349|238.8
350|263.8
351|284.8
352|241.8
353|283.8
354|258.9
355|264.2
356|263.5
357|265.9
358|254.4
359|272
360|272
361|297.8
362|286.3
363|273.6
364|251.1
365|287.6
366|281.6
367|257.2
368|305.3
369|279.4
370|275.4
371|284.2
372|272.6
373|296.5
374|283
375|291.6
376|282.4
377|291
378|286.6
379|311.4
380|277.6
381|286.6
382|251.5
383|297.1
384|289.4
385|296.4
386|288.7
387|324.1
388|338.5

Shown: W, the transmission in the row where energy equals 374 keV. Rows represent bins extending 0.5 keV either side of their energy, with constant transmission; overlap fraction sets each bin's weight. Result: 283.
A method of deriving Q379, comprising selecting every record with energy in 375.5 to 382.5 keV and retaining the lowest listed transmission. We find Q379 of 251.5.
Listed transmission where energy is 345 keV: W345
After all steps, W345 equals 263.7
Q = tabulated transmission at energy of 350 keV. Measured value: 263.8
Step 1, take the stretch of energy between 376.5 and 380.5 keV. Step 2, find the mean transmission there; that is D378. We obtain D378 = 292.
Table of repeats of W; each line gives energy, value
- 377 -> 291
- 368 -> 305.3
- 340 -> 290.7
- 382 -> 251.5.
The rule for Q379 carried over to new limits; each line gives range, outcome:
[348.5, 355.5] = 238.8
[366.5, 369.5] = 257.2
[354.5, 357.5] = 263.5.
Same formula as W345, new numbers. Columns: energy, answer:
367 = 257.2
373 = 296.5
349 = 238.8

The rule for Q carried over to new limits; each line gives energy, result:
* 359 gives 272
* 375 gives 291.6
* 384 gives 289.4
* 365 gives 287.6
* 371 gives 284.2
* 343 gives 293.6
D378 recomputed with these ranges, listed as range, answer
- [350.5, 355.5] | 267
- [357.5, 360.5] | 266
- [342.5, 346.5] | 272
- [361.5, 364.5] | 270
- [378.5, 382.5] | 282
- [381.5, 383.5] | 274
